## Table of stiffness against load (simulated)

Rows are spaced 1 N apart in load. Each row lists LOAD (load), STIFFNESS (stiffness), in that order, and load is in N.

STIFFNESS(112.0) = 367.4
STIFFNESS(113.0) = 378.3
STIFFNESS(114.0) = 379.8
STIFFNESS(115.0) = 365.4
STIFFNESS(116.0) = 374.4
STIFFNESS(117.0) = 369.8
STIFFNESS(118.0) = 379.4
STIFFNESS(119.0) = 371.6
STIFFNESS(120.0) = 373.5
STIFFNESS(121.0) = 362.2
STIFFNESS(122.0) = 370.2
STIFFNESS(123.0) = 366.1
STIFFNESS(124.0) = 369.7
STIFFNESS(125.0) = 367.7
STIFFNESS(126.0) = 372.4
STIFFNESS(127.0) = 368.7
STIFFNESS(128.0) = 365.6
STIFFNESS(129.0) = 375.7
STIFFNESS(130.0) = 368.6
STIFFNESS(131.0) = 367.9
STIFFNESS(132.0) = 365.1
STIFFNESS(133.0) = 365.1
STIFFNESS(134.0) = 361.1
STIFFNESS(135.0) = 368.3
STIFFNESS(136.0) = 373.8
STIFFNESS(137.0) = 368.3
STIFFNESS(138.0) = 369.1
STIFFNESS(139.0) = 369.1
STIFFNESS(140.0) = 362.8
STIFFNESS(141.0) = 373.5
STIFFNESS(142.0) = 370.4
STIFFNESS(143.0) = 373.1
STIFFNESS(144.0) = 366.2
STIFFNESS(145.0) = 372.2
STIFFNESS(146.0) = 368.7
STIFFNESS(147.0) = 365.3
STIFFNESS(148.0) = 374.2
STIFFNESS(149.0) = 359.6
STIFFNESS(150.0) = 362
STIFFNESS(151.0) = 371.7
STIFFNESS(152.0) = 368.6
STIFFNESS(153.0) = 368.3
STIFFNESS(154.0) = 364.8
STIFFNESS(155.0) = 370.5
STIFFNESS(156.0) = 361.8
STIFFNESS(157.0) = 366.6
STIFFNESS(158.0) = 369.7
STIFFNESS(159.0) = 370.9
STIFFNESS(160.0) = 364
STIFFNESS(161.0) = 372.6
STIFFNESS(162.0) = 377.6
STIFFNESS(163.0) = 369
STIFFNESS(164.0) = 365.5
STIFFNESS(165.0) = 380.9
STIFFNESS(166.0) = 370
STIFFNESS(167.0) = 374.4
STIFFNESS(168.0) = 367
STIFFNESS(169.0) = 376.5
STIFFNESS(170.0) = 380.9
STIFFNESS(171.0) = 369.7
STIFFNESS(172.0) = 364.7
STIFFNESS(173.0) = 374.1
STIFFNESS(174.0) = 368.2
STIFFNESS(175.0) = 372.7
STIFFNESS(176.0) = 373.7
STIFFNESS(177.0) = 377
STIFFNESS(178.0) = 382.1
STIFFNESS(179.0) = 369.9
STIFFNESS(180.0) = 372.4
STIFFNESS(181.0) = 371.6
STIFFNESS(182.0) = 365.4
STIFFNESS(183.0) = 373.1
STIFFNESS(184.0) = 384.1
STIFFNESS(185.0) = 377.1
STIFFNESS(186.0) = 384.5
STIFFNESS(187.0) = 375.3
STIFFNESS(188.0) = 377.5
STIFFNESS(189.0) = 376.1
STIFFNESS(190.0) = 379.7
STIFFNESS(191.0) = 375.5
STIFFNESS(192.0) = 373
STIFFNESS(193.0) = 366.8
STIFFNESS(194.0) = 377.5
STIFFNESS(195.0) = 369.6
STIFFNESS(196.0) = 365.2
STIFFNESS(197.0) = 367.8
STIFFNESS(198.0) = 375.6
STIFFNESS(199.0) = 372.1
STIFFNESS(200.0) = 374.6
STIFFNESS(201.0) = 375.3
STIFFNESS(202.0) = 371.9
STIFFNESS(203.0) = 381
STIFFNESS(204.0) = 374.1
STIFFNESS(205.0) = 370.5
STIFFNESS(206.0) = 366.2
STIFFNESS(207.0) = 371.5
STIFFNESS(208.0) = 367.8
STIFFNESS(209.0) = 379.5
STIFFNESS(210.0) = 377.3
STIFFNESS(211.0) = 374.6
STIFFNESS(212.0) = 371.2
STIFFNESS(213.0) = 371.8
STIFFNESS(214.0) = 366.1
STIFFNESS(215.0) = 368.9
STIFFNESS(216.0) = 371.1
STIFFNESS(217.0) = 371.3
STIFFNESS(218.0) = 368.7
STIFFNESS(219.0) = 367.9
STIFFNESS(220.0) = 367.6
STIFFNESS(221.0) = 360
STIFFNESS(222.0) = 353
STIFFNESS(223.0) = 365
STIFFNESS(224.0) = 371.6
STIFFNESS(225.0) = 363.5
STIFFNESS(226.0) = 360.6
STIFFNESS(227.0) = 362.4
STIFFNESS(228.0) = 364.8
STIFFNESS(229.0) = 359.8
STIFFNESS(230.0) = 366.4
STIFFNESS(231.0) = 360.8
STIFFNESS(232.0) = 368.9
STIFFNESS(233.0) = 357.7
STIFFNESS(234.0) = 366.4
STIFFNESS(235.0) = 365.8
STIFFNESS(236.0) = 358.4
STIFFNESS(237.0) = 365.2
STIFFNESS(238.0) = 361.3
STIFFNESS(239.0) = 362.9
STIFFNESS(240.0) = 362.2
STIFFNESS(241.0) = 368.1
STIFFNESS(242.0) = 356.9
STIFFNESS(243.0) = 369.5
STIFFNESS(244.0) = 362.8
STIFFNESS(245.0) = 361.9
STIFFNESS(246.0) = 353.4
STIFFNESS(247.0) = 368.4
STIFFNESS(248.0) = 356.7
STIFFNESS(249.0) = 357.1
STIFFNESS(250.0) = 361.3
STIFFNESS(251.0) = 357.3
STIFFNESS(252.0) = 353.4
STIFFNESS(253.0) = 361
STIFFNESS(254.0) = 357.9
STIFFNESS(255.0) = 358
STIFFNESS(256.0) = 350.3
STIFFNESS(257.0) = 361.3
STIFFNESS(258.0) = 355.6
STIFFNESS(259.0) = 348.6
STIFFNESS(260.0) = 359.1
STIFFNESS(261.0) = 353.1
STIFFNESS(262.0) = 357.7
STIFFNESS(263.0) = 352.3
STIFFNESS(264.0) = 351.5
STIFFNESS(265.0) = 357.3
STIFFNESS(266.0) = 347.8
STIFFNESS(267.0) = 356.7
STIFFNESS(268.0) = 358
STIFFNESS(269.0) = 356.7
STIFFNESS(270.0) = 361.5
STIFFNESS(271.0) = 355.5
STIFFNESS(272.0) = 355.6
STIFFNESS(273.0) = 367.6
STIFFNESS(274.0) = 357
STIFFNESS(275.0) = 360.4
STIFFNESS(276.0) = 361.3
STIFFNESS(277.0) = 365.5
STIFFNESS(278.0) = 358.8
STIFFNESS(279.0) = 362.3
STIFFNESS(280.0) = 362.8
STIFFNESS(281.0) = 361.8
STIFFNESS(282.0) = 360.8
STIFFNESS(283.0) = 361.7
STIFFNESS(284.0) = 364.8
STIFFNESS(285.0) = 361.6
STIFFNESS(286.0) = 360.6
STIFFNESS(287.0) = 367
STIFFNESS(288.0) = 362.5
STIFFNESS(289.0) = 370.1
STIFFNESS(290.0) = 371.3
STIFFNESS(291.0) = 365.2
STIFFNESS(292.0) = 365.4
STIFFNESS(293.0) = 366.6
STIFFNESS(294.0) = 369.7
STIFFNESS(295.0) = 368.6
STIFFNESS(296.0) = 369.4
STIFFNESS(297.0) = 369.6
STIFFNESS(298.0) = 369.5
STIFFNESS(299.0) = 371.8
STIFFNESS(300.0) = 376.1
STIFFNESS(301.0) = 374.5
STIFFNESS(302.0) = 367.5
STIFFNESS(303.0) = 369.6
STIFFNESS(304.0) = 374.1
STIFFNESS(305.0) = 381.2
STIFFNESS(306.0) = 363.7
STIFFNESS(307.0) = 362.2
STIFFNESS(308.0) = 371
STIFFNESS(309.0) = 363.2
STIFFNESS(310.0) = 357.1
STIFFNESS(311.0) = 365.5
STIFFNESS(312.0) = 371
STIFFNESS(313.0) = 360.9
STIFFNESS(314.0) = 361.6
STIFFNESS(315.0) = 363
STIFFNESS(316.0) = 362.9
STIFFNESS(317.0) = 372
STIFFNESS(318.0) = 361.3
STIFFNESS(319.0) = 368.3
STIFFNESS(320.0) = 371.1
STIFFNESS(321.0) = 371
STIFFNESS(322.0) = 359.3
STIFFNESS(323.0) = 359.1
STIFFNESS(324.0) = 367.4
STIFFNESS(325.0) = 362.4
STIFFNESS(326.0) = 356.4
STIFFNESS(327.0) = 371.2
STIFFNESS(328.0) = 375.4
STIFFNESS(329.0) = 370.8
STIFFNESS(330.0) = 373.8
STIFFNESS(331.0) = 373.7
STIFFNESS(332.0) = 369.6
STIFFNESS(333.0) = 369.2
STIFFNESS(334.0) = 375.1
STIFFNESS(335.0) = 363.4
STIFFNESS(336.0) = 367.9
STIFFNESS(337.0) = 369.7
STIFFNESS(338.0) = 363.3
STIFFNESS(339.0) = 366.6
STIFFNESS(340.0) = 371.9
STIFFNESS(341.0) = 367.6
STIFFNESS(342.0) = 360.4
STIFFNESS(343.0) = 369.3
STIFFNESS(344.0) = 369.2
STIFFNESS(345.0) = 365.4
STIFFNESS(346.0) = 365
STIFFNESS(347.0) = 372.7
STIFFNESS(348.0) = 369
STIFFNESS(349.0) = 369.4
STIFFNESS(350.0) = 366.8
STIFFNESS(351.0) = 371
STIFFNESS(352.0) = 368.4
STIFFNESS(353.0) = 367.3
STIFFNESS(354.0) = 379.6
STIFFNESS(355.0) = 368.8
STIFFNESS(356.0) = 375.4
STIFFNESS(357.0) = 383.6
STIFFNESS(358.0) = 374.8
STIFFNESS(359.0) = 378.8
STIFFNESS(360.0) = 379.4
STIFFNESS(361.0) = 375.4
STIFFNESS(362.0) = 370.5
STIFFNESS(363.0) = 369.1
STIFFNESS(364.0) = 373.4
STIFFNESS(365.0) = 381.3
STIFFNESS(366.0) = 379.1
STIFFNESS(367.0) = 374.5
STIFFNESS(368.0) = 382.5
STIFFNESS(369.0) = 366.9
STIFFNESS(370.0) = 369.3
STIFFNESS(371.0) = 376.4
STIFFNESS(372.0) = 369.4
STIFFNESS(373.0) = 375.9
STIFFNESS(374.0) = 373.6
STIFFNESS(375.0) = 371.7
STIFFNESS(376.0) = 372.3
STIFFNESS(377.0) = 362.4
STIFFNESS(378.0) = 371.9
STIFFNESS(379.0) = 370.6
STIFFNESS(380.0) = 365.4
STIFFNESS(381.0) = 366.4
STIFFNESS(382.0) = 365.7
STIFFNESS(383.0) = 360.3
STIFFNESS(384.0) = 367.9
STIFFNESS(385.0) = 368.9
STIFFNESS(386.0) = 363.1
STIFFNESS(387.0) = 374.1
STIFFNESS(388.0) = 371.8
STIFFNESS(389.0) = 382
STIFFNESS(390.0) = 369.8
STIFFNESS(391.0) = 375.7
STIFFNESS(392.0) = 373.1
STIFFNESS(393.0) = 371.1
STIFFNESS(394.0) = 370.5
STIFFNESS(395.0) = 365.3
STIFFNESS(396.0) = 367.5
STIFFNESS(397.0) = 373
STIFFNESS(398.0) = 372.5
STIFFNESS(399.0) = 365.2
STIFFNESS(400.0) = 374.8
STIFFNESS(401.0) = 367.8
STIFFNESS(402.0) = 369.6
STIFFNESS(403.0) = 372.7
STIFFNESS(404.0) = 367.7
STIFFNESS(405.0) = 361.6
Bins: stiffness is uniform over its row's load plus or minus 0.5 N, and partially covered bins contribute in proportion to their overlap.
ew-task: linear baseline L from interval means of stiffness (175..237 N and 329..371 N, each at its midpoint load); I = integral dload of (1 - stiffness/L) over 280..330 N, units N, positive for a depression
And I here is 0.6 N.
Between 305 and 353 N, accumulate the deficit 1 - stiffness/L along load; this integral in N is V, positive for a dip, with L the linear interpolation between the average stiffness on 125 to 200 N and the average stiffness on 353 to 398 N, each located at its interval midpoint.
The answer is 0.62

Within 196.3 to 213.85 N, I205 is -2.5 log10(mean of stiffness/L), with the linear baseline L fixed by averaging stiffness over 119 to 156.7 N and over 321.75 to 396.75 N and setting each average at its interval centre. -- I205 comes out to -0.01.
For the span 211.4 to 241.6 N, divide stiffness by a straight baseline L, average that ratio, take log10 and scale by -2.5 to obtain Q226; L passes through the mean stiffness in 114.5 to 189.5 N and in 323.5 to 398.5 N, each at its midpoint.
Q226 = 0.02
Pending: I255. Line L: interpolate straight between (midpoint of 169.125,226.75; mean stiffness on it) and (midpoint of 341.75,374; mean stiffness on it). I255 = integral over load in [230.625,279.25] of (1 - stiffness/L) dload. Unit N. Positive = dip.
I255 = 1.7 N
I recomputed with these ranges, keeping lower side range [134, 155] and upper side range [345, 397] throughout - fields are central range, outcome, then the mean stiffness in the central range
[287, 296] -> 0.1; 368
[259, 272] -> 0.5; 355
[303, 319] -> 0.2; 366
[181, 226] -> -0.3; 372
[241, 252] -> 0.3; 361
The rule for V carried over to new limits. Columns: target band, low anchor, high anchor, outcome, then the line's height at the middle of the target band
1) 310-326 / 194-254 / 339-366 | 0.2 N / 370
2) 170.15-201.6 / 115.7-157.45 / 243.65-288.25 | -0.8 N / 365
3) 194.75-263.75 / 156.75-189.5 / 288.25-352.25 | 1.2 N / 371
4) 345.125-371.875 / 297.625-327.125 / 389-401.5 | -0.3 N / 369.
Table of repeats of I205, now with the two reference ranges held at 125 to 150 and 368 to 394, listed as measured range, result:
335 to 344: 0.01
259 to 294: 0.03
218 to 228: 0.02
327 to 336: 0.00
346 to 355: 0.00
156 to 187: -0.01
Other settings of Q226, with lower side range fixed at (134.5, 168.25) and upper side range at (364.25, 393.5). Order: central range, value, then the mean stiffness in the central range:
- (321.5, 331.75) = 0.01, 367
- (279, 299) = 0.01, 366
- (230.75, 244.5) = 0.02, 363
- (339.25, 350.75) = 0.01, 368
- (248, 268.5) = 0.04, 356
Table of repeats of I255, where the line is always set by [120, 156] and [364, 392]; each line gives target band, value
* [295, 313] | 0.1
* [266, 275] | 0.3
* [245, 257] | 0.4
